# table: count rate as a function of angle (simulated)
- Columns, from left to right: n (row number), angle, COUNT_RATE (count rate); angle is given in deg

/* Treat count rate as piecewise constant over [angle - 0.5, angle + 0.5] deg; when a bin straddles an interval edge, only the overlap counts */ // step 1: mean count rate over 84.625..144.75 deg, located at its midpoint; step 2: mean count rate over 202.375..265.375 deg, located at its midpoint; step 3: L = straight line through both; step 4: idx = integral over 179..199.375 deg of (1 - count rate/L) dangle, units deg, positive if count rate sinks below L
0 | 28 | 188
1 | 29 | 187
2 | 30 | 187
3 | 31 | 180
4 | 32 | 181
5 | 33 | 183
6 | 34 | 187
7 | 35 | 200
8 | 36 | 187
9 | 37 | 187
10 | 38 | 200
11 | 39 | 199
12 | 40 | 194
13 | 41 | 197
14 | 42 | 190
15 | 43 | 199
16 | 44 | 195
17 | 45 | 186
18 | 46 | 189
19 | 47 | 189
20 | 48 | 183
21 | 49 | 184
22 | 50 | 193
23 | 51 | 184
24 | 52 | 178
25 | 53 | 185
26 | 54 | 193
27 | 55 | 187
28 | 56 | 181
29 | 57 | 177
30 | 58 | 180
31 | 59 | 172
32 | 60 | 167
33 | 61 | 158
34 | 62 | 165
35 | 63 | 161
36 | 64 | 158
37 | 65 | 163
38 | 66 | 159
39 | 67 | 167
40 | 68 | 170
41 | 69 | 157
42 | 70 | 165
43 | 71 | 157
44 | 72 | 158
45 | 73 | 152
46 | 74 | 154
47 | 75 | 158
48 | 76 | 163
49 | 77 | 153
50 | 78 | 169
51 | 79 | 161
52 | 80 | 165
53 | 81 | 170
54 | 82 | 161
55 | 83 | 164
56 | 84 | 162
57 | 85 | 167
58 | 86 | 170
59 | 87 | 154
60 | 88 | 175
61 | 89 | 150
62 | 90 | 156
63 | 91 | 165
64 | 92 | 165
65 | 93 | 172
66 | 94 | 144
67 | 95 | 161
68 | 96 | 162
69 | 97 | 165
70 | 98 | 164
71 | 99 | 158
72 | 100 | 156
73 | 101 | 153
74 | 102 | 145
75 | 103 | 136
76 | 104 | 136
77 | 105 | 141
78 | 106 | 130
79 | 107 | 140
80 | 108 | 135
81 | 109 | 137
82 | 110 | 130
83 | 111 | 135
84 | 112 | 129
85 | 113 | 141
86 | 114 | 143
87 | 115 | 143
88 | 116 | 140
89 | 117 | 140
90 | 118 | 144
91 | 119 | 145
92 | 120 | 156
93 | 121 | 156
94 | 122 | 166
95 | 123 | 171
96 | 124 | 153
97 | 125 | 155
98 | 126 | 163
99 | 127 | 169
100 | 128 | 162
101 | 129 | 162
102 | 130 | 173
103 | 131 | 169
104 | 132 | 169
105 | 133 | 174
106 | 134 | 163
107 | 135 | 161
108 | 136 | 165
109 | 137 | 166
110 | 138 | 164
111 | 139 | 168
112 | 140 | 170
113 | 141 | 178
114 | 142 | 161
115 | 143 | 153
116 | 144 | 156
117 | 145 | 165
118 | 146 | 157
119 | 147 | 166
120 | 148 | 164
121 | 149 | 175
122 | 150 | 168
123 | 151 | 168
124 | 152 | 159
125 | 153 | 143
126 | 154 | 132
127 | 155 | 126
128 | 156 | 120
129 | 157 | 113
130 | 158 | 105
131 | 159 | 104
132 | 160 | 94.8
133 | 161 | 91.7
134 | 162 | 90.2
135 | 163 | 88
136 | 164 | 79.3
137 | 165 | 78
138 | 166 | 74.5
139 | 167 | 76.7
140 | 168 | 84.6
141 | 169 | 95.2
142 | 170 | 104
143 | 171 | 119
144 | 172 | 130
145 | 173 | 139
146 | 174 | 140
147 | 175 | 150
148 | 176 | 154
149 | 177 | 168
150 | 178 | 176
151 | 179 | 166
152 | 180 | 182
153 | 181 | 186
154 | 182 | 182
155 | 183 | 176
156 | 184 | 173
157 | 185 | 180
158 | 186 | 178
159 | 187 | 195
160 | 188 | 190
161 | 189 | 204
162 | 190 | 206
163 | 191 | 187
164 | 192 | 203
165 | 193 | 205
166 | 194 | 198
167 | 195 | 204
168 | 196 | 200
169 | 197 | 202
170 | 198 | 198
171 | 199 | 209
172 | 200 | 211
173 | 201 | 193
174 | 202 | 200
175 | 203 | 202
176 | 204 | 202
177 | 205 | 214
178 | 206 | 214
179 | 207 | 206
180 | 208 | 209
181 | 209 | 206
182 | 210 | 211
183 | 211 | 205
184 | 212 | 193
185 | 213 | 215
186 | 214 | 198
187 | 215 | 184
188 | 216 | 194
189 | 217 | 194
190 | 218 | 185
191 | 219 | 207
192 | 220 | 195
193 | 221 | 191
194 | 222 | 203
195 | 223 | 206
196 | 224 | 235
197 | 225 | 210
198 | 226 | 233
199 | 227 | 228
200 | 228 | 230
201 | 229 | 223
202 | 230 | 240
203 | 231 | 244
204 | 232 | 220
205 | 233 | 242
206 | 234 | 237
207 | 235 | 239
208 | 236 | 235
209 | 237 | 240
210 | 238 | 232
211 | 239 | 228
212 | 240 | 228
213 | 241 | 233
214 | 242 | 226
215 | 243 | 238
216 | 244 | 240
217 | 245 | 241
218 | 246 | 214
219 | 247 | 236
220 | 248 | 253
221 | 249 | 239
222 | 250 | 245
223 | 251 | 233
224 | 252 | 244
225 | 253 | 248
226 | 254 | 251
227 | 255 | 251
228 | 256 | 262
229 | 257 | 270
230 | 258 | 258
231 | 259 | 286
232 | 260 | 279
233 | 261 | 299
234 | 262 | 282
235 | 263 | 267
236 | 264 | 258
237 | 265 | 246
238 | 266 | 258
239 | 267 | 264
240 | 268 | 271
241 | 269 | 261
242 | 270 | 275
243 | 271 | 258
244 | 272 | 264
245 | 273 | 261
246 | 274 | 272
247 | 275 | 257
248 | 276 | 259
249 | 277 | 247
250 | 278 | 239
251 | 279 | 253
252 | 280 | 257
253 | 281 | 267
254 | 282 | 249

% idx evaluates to 1.0 deg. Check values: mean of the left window 156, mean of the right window 230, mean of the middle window 192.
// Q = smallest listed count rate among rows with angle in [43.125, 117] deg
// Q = 129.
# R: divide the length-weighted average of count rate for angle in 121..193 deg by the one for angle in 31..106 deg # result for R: 0.89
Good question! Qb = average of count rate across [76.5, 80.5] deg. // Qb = 162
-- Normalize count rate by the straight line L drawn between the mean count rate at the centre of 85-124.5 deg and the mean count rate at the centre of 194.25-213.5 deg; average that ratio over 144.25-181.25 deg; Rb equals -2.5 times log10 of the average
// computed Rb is 0.36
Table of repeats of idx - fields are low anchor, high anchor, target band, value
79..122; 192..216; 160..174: 6.6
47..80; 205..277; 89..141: 9.4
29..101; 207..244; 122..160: 7.4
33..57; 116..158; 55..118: 6.8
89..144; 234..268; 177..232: 3.9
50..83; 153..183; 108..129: -0.6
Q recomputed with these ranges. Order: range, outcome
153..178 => 74.5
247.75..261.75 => 233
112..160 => 94.8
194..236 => 184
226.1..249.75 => 214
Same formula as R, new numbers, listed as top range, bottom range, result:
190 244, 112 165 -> 1.45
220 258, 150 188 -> 1.74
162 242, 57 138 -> 1.20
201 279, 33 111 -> 1.40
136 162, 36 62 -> 0.79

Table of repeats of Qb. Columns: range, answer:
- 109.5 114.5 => 136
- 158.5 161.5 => 96.8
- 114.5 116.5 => 142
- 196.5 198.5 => 200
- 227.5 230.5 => 231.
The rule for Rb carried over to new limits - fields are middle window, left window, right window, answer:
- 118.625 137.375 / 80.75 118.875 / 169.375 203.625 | -0.02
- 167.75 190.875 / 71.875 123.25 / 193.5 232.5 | 0.19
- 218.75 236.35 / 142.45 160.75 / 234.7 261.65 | 0.00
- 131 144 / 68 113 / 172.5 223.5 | 0.03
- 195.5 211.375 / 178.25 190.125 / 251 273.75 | -0.01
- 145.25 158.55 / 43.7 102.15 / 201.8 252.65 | 0.31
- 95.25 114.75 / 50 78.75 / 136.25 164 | 0.08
